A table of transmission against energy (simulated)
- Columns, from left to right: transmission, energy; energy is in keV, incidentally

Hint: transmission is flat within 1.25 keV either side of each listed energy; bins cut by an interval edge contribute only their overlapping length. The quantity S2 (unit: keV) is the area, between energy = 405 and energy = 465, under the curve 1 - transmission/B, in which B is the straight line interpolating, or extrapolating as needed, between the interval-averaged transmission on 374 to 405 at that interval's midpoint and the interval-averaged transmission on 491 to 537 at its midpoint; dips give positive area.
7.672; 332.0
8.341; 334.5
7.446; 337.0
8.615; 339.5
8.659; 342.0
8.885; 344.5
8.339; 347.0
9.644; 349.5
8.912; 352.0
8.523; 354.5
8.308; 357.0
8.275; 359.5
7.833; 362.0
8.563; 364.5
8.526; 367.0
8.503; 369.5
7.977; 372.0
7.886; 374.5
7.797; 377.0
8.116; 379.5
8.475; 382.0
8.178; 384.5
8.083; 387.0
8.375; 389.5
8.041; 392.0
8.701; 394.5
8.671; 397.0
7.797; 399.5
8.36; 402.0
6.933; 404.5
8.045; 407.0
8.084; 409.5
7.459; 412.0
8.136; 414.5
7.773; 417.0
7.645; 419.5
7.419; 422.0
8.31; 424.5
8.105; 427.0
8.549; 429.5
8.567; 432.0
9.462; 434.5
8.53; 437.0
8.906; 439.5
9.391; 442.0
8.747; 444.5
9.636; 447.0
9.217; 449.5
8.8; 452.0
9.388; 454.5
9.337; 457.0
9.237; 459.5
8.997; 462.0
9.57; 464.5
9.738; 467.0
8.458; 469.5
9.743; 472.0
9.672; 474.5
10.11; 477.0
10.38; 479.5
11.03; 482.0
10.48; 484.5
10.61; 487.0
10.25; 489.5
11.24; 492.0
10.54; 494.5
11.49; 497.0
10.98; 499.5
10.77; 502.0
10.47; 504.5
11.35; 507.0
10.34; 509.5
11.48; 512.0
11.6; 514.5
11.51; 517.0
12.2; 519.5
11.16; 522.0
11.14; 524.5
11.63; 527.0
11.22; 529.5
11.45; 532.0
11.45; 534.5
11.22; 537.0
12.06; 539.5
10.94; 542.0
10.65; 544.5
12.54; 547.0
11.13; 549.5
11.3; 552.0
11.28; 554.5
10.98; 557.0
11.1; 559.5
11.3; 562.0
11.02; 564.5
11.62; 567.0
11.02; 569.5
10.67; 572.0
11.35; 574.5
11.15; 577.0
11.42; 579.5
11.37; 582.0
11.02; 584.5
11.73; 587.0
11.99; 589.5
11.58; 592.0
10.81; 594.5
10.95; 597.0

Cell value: 4.4 keV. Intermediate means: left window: 8.14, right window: 11.2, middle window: 8.6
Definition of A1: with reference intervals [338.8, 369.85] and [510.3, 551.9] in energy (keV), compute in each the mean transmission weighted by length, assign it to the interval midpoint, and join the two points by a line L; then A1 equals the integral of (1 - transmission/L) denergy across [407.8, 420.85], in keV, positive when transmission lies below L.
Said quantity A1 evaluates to 2.4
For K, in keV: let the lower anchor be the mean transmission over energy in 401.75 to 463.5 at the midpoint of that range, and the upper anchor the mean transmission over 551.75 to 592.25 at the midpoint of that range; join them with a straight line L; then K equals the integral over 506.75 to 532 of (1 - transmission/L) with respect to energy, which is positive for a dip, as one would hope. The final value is -2.8 keV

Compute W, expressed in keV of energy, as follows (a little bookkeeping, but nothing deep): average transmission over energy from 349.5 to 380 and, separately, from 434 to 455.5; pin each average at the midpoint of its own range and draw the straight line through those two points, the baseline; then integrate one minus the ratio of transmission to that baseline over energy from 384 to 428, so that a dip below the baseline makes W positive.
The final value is 3.6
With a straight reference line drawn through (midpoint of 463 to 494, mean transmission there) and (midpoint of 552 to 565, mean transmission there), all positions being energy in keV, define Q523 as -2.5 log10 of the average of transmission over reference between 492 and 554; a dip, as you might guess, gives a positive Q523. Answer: -0.06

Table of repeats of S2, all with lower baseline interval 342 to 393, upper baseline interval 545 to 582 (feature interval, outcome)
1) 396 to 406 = 1.1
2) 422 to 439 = 1.4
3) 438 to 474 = 1.7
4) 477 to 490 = -0.6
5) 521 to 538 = -0.9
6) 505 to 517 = -0.8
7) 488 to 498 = -0.6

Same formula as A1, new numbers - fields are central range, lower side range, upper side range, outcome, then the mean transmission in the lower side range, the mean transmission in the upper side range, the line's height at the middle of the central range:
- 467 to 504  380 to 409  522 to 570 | -1.2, 8.15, 11.3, 10.1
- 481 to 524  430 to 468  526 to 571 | -3.0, 9.15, 11.3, 10.3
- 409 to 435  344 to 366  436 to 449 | 2.5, 8.58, 9.06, 8.95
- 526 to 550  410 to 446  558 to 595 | -2.1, 8.36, 11.3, 10.5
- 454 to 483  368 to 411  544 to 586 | -0.3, 8.12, 11.2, 9.52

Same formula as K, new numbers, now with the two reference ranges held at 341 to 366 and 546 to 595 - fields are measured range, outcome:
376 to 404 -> 2.6 keV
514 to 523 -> -0.8 keV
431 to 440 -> 0.7 keV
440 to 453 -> 0.8 keV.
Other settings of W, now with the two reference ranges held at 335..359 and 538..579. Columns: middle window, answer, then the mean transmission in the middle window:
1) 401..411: 1.6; 7.83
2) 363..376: 0.9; 8.27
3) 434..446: 0.9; 8.99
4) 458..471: 1.1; 9.21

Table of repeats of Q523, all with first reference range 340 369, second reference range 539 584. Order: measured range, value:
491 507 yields -0.05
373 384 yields 0.11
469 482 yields 0.03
